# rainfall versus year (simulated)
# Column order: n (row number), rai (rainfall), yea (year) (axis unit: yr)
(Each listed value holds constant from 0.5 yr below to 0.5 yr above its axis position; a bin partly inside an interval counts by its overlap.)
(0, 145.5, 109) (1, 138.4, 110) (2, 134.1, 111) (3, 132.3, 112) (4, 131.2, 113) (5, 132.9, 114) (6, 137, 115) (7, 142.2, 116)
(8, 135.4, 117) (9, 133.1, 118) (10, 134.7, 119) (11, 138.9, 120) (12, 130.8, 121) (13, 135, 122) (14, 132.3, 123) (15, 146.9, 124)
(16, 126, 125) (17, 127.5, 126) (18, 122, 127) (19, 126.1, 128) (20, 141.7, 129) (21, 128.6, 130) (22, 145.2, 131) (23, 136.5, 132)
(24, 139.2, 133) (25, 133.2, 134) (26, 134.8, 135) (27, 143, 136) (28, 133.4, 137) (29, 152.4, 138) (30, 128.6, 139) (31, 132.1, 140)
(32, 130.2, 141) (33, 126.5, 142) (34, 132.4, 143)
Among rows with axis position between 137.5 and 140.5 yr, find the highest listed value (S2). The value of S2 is 152.4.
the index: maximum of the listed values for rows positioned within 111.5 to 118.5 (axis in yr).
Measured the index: 142.2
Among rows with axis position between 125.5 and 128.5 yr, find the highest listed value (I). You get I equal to 127.5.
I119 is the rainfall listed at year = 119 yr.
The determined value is 134.7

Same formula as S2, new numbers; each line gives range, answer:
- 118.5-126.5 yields 146.9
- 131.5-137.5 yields 143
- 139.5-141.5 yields 132.1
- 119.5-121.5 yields 138.9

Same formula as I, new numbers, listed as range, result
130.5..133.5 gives 145.2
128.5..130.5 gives 141.7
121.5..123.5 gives 135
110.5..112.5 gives 134.1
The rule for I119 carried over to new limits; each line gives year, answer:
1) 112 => 132.3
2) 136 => 143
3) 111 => 134.1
